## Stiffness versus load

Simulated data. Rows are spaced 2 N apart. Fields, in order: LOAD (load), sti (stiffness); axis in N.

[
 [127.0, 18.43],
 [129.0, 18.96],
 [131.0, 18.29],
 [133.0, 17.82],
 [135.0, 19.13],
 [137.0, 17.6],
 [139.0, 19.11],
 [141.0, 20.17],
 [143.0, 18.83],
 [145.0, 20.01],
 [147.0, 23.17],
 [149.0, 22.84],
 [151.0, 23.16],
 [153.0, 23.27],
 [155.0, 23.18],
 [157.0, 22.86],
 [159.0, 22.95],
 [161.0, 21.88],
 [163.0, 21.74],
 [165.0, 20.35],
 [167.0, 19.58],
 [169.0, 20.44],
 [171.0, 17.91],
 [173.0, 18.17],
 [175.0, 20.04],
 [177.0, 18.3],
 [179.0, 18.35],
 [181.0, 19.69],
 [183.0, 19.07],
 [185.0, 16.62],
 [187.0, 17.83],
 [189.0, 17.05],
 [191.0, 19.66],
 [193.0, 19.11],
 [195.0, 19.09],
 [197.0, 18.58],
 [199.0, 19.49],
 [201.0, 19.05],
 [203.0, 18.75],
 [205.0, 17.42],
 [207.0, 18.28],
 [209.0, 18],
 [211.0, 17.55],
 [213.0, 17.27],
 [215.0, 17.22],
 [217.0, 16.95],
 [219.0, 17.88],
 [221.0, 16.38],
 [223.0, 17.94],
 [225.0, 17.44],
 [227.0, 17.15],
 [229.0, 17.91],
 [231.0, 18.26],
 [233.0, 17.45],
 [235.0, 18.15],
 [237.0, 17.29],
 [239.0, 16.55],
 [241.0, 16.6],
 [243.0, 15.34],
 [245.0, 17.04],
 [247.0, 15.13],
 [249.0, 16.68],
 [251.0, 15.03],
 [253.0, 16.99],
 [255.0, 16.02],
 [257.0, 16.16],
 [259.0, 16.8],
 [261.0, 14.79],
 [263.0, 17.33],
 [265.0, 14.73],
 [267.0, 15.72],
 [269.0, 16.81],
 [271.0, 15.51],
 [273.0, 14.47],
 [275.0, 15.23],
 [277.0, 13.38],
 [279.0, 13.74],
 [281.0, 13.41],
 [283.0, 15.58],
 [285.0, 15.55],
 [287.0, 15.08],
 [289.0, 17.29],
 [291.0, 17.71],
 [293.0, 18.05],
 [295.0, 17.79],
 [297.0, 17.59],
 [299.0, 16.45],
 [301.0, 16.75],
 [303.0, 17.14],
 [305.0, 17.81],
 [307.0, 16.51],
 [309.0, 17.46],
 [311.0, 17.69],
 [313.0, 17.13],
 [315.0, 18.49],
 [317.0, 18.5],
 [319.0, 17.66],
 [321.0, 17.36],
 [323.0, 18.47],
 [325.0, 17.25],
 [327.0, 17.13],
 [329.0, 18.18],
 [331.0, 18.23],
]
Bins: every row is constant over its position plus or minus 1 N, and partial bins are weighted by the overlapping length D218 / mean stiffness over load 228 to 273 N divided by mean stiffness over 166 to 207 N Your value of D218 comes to 0.88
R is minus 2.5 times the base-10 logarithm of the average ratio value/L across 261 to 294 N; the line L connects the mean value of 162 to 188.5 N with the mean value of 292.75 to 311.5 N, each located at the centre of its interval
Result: 0.13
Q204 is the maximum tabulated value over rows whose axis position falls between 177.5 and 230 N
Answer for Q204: 19.69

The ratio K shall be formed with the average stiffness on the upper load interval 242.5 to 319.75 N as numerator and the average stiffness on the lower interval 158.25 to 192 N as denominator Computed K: 0.84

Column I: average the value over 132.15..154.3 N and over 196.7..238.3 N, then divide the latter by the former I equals 0.87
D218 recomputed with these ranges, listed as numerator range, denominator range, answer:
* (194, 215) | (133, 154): 0.89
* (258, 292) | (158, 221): 0.82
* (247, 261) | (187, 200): 0.86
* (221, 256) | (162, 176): 0.85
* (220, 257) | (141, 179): 0.80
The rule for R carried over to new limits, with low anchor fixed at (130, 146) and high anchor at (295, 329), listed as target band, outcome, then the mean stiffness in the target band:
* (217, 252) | 0.072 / 17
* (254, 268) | 0.126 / 15.9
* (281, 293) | 0.098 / 16.2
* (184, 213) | 0.006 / 18.3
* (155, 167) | -0.170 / 21.9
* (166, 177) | -0.031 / 19.1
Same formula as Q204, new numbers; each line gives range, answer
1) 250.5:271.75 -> 17.33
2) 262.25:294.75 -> 18.05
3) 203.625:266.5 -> 18.28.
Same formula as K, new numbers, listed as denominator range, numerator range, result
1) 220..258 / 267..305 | 0.95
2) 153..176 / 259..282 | 0.72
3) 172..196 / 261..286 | 0.81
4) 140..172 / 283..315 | 0.80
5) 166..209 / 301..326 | 0.94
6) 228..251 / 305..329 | 1.05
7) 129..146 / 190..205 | 1.01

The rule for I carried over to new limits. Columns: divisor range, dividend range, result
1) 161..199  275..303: 0.84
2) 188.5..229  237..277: 0.88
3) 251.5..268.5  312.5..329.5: 1.11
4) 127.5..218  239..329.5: 0.85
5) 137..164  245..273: 0.74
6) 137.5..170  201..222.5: 0.82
